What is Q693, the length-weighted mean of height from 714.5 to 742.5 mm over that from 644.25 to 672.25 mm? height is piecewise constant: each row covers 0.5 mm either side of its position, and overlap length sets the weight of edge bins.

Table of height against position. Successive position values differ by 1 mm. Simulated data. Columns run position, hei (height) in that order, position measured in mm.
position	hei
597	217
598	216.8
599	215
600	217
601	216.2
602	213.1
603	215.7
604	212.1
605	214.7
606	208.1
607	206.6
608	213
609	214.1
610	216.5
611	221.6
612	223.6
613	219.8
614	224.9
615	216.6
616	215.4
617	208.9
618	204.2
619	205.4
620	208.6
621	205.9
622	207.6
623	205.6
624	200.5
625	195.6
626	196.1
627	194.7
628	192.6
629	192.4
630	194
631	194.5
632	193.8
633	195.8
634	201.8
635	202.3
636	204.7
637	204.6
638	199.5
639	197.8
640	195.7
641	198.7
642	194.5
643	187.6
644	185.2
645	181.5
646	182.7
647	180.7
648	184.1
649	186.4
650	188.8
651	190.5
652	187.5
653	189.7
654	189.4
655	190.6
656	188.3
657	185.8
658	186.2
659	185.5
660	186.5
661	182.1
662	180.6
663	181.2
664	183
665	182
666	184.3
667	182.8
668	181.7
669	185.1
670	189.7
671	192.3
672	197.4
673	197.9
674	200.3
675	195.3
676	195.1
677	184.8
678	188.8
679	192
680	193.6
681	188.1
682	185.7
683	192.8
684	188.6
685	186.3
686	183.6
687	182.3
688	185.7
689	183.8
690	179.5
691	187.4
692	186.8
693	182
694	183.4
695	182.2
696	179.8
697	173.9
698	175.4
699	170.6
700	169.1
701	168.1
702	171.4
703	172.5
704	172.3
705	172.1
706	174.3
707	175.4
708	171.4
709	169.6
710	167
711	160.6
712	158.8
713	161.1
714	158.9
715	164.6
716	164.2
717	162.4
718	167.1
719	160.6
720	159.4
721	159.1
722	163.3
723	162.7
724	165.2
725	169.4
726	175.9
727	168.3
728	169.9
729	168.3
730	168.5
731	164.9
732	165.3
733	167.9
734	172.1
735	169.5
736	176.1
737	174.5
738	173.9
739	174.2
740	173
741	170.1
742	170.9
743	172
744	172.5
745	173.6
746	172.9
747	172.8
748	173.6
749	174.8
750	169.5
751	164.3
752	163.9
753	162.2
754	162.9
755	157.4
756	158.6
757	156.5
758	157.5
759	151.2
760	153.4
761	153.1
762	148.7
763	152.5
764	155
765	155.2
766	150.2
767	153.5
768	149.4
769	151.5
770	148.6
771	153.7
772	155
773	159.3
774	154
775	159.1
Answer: 0.90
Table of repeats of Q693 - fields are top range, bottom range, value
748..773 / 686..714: 0.90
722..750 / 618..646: 0.86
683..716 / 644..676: 0.94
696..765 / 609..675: 0.85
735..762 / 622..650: 0.86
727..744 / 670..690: 0.90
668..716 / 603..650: 0.89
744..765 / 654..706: 0.88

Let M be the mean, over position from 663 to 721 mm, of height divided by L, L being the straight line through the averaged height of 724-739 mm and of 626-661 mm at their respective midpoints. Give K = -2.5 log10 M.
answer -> 0.01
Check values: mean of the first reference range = 192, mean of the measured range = 179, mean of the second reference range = 170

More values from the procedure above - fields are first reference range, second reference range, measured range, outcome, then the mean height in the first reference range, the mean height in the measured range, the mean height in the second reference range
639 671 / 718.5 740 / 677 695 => -0.04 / 187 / 186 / 168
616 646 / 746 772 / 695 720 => 0.04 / 198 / 168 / 158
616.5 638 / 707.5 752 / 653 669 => 0.03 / 200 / 185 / 168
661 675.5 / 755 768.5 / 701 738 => 0.01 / 188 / 167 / 154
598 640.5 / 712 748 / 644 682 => 0.02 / 207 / 188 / 168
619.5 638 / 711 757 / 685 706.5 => 0.01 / 200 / 178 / 167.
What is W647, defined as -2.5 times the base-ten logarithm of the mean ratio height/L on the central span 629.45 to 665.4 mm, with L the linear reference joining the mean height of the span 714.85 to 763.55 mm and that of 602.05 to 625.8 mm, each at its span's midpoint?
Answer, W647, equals 0.051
